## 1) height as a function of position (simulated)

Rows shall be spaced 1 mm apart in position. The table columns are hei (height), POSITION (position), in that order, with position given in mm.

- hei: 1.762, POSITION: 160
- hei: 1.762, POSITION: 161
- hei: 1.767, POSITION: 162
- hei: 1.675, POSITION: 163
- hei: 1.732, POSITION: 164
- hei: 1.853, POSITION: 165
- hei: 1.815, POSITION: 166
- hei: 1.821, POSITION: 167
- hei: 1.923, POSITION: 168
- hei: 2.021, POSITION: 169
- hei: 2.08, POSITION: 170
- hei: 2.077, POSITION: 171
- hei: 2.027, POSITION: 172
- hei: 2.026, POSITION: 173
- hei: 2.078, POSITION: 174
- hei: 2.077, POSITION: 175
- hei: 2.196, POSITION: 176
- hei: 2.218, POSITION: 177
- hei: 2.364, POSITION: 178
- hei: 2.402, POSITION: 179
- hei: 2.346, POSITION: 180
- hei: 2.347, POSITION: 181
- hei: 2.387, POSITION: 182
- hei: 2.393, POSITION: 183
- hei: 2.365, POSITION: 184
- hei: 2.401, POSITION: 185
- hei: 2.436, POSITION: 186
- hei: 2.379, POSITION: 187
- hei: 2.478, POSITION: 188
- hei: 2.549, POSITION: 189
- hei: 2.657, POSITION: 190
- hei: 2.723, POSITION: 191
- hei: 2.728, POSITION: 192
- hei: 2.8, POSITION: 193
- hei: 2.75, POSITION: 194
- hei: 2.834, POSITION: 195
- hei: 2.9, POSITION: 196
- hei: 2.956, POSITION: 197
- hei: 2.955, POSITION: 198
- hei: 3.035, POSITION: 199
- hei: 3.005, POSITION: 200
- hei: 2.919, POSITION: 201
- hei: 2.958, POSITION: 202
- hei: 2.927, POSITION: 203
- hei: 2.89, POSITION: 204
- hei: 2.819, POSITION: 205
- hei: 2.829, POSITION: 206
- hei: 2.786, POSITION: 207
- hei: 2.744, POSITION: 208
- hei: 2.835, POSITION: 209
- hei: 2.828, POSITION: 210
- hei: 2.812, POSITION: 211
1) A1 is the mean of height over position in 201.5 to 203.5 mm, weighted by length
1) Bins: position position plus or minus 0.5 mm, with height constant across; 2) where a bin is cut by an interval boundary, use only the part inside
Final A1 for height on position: 2.94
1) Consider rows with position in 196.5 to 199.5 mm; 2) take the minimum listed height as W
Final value 2.955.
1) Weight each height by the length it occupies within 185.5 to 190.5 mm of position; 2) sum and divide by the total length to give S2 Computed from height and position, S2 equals 2.5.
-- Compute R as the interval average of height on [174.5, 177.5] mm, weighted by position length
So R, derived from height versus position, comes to 2.16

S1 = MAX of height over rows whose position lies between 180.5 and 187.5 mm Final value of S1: 2.436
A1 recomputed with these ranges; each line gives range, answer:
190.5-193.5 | 2.75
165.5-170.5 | 1.93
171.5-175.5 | 2.05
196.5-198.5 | 2.96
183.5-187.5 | 2.4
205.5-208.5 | 2.79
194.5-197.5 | 2.9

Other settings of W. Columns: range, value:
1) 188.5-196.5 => 2.549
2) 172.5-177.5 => 2.026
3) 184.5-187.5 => 2.379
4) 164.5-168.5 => 1.815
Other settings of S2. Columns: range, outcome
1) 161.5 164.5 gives 1.72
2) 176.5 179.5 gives 2.33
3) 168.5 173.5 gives 2.05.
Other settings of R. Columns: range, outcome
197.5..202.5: 2.97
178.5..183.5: 2.38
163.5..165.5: 1.79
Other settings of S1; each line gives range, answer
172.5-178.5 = 2.364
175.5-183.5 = 2.402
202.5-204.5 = 2.927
